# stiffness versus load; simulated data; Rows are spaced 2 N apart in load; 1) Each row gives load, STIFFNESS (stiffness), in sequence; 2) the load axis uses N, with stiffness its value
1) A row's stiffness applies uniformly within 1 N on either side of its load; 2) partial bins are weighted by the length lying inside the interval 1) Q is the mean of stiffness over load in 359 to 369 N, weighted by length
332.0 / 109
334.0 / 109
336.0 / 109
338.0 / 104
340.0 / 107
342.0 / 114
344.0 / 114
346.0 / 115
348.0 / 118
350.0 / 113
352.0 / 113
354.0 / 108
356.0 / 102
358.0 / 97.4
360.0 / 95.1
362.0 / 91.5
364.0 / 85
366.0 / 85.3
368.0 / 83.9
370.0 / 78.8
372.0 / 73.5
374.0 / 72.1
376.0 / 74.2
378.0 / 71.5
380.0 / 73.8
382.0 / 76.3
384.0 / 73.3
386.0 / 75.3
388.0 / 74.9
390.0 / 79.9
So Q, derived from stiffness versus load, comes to 88.2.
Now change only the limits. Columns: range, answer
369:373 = 76.2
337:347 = 111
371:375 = 72.8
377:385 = 73.7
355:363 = 96.5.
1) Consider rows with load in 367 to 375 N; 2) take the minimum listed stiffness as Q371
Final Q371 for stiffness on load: 72.1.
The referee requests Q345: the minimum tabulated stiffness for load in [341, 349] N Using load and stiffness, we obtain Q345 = 114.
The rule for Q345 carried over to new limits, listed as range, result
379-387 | 73.3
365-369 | 83.9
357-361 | 95.1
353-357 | 102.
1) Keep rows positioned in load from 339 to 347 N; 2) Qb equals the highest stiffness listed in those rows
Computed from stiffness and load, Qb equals 115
